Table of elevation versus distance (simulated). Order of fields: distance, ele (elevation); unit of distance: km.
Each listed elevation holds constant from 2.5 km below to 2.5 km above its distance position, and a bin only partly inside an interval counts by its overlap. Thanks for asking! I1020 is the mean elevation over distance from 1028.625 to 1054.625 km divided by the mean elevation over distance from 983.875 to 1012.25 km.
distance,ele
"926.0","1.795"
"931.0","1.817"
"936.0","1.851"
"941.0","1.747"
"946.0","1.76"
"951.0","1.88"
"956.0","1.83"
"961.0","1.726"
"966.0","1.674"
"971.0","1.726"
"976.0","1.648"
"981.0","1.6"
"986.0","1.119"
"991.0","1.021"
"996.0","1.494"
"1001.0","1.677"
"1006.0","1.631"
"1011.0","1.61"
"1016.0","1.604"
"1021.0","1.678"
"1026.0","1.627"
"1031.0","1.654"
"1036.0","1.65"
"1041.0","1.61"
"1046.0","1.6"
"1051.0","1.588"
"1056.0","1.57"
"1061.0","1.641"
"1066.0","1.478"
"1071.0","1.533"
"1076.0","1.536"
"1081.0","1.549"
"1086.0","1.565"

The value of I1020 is 1.14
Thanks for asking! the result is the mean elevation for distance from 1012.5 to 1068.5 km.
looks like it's 1.61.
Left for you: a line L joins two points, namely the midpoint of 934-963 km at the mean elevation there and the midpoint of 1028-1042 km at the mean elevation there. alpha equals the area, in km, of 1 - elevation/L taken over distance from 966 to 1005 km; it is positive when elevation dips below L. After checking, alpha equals 5.5 km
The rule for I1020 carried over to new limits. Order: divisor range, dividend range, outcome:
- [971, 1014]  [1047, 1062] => 1.07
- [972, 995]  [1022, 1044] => 1.19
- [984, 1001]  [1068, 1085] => 1.20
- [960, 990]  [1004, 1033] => 1.06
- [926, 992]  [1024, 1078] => 0.95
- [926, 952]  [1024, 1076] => 0.88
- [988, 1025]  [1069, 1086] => 1.01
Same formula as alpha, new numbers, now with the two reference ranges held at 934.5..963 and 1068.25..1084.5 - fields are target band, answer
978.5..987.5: 1.8 km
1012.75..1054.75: 0.0 km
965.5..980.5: 0.7 km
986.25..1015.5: 3.9 km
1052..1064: -0.2 km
